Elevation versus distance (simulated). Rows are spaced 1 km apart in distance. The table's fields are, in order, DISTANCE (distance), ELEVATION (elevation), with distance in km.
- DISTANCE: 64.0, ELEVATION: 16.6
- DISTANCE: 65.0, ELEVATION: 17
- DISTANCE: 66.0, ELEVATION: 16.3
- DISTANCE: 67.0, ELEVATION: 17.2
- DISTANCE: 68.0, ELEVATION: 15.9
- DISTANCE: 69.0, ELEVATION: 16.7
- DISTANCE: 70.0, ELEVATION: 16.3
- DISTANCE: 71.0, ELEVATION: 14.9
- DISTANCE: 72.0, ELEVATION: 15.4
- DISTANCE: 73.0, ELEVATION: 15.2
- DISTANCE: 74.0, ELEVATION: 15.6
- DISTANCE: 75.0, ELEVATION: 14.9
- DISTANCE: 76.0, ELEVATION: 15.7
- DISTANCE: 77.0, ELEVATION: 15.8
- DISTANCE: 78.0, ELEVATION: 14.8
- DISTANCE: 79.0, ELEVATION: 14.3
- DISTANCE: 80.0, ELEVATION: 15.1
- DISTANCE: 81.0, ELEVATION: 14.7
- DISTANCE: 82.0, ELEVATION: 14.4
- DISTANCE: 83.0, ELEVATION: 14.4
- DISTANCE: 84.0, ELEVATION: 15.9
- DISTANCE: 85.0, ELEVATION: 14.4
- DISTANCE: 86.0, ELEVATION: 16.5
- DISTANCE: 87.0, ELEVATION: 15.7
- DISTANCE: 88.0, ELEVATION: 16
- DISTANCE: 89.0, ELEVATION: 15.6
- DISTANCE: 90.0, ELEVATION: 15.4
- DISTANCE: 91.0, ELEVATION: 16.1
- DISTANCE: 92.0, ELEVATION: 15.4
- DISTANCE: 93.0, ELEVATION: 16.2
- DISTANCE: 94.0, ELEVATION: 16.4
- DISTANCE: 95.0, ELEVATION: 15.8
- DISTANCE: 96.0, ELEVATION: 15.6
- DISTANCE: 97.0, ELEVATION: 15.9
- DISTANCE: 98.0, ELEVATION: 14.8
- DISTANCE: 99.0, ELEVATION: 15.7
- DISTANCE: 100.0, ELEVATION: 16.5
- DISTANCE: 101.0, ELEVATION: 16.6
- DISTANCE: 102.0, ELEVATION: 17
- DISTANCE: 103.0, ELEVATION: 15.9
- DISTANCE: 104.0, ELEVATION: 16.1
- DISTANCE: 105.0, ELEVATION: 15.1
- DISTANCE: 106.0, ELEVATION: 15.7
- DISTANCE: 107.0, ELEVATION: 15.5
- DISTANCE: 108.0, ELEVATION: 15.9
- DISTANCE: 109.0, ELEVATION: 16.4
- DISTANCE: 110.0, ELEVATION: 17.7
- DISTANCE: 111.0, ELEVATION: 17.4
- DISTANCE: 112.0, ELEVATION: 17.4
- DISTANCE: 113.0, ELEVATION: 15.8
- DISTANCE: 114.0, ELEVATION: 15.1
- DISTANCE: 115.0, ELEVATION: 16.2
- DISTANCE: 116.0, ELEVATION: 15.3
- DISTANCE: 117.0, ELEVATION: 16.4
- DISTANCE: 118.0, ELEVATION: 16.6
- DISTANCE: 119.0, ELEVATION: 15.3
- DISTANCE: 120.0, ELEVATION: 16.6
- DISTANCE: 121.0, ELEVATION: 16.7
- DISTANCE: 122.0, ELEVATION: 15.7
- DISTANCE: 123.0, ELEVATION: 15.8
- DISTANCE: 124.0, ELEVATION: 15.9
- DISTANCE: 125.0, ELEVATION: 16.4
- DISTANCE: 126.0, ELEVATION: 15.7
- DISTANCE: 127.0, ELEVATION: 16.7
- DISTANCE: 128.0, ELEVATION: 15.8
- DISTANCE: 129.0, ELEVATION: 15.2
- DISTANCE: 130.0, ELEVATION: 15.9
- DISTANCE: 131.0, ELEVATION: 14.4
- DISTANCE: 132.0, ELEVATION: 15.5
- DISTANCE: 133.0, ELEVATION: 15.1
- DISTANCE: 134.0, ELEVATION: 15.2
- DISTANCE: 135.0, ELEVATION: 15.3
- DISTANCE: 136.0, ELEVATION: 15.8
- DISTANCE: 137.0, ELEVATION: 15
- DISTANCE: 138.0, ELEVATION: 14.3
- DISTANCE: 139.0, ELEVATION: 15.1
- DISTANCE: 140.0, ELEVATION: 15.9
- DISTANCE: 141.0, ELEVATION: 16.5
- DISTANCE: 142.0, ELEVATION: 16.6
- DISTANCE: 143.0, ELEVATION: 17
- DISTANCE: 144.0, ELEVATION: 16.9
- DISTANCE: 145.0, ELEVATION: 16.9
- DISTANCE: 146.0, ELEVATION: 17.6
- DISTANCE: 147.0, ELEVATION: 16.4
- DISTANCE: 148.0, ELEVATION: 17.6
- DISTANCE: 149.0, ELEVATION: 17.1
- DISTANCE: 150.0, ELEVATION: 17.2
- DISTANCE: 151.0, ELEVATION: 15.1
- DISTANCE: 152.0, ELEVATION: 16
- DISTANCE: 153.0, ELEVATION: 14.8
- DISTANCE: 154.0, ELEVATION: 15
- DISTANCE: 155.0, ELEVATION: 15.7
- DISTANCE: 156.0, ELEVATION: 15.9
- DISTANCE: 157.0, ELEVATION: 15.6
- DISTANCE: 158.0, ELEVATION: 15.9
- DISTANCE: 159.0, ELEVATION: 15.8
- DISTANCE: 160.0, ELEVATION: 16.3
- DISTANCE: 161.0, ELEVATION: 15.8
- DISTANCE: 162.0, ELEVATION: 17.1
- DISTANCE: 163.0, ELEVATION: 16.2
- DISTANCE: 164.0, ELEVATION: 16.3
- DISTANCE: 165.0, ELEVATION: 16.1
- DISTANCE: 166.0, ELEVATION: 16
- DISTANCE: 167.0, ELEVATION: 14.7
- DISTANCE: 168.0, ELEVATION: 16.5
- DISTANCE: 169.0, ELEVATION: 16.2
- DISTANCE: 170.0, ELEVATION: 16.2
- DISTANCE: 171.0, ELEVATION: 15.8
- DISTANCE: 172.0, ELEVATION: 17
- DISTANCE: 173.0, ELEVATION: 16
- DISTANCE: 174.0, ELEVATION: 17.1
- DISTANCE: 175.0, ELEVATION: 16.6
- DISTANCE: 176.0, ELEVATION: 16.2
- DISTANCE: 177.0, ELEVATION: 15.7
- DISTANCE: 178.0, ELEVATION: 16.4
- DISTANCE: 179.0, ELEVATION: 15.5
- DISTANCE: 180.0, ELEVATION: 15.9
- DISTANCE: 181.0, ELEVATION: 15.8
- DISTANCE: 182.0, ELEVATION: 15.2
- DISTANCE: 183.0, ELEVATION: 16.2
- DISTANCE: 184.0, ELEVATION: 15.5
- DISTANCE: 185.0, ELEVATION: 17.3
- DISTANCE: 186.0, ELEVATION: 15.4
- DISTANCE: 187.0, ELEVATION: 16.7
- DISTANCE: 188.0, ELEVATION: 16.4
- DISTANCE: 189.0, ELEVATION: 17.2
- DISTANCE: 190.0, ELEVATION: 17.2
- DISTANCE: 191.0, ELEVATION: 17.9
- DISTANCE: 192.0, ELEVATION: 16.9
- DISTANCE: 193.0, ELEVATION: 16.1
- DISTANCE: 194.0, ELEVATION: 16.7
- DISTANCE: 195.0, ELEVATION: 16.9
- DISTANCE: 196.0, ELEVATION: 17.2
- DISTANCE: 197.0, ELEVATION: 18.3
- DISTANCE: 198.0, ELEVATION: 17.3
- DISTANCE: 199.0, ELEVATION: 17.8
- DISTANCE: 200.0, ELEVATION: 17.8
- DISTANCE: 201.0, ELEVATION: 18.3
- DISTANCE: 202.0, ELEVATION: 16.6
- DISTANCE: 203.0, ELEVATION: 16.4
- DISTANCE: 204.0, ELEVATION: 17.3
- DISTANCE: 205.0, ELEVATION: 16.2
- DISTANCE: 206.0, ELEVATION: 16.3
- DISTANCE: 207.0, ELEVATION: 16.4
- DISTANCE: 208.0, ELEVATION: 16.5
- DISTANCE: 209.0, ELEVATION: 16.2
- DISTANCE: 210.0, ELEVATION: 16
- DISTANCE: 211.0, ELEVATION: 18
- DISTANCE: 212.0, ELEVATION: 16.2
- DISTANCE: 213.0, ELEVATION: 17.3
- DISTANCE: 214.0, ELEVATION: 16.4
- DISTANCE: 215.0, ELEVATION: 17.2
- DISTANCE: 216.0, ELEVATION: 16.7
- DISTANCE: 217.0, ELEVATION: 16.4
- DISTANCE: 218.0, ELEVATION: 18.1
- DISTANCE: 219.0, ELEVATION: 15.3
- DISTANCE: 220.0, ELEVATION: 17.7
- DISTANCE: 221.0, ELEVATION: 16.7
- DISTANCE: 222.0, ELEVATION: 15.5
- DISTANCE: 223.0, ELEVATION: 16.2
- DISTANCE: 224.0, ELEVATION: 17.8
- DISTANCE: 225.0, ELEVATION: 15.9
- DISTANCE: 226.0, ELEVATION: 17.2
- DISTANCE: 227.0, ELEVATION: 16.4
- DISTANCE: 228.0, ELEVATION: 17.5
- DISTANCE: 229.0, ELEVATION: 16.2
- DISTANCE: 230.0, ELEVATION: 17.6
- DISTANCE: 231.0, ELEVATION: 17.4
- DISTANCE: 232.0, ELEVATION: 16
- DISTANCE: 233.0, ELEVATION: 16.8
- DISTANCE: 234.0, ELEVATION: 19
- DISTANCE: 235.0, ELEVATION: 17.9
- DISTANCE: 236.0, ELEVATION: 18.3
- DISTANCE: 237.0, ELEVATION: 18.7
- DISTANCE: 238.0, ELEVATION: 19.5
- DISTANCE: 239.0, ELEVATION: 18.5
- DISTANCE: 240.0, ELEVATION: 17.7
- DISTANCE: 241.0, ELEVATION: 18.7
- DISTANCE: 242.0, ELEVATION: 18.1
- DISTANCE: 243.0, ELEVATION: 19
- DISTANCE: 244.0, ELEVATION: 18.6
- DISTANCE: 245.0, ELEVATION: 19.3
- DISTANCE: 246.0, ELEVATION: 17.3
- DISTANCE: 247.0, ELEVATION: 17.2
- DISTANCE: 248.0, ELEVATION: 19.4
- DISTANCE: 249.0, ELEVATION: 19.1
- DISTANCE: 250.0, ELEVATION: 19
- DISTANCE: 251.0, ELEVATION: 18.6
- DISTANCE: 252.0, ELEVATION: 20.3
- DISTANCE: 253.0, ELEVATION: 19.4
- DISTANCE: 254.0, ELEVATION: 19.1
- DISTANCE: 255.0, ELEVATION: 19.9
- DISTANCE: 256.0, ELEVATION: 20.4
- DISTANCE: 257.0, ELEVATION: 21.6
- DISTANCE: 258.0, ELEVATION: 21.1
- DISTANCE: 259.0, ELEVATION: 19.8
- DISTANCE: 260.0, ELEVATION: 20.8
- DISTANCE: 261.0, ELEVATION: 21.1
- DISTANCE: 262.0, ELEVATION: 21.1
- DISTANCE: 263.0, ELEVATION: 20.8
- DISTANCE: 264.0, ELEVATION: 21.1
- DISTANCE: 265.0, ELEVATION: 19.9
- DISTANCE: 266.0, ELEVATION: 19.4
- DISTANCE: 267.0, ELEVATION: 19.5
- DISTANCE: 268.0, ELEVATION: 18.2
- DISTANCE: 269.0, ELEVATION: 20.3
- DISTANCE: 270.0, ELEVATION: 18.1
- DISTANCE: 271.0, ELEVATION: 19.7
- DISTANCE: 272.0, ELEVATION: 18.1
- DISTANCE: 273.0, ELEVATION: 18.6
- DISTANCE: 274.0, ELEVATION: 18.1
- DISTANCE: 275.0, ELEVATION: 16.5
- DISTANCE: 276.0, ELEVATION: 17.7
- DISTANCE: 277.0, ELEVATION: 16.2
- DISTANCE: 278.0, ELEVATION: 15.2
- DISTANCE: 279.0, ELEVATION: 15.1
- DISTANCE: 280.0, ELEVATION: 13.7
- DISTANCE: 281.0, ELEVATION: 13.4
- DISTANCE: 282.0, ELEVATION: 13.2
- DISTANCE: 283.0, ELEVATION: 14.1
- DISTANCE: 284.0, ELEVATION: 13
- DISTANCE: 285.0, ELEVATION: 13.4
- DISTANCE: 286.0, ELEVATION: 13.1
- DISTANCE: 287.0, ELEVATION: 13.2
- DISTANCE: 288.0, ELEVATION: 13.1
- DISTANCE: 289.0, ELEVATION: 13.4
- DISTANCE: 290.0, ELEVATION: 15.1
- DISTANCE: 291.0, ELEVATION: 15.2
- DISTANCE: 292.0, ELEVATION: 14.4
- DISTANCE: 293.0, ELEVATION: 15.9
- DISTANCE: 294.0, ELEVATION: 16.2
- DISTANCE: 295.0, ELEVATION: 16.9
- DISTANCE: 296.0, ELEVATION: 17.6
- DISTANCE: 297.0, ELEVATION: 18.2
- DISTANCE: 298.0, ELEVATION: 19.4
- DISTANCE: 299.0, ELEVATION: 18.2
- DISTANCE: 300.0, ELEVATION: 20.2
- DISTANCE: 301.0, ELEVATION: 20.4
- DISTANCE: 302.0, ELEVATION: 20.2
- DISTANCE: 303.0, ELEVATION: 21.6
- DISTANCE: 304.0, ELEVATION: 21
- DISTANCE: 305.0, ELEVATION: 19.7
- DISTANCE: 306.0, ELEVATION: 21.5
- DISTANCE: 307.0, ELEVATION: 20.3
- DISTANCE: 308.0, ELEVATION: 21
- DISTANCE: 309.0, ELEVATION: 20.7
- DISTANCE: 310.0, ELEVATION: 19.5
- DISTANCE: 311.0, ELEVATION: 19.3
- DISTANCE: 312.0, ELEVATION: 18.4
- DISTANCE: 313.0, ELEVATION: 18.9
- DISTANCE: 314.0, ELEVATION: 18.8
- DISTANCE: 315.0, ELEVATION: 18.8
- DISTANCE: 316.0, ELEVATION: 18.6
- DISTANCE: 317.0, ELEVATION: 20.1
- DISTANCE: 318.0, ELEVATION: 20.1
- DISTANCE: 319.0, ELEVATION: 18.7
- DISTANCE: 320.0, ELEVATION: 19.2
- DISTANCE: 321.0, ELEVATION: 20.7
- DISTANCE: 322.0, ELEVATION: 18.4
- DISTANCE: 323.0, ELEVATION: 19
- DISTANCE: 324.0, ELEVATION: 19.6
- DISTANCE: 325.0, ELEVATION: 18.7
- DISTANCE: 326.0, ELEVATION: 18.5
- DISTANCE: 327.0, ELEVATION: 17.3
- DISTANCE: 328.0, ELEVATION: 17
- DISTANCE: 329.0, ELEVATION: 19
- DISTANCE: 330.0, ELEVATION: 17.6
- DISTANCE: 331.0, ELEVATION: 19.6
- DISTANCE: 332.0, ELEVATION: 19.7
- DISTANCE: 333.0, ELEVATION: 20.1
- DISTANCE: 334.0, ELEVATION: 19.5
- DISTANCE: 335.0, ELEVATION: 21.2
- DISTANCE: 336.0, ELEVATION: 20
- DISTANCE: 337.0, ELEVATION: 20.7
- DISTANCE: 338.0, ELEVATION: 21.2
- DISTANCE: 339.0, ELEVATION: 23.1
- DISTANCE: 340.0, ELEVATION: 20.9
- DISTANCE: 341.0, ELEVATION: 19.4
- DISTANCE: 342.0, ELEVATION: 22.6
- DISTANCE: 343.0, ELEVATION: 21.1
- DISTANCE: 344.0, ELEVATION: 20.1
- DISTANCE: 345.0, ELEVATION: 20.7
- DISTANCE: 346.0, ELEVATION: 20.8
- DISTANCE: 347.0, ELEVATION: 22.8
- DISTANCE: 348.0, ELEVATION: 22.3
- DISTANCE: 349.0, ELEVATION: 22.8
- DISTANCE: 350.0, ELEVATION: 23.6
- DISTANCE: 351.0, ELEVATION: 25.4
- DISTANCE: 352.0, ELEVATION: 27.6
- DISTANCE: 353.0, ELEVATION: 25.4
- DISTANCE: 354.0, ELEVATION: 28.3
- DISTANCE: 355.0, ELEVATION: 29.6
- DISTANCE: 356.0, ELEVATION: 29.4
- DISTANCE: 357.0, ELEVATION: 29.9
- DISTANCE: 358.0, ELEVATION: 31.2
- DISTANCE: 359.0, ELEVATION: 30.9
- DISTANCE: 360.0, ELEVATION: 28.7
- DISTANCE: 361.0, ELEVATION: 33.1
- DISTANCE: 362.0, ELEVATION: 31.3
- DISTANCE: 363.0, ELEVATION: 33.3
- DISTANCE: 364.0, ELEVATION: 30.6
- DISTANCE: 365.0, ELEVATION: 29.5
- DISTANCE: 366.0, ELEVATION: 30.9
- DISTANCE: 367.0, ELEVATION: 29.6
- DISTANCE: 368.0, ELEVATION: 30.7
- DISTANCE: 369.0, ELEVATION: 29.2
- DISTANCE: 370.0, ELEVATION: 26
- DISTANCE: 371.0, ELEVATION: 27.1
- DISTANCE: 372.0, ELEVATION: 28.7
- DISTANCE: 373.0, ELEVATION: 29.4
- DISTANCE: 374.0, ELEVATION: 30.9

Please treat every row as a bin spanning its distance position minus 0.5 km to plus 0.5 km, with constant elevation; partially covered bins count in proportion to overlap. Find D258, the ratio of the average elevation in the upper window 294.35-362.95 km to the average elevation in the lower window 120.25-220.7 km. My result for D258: 1.3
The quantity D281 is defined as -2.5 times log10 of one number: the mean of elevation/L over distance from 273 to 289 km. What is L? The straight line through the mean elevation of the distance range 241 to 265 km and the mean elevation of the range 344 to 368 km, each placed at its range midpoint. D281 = 0.43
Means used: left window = 19.6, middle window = 14.7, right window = 27.6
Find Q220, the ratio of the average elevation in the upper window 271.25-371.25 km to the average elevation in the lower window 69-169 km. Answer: 1.31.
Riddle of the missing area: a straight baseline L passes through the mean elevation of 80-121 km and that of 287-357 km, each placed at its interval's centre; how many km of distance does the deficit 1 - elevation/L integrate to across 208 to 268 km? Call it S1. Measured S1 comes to 0.83 km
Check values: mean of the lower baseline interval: 15.9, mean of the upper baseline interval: 20.1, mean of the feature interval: 18.3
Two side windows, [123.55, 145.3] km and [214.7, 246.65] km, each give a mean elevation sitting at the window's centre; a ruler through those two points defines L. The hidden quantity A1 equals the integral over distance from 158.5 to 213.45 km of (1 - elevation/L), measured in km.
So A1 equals 0.5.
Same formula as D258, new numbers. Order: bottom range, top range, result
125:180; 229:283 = 1.15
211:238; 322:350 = 1.18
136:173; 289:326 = 1.17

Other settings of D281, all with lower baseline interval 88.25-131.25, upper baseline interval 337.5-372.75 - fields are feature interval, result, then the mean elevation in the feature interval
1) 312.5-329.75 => 0.31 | 18.9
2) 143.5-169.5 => 0.12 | 16.2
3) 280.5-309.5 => 0.37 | 17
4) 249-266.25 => 0.11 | 20.2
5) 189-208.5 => 0.16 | 17.1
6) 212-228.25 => 0.23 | 16.7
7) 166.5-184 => 0.17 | 16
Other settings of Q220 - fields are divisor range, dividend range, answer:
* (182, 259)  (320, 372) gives 1.37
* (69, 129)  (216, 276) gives 1.17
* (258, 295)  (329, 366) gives 1.46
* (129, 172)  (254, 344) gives 1.16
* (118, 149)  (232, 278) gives 1.19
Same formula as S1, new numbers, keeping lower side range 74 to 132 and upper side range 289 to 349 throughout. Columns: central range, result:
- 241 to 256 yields -0.58 km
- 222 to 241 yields 0.51 km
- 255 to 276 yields -1.33 km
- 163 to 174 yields 0.49 km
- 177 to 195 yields 0.85 km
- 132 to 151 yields 0.33 km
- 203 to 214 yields 0.58 km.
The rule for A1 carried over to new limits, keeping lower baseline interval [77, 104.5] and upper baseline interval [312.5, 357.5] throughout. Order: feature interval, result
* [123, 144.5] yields 1.1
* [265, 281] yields 1.8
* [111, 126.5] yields 0.1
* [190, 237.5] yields 3.7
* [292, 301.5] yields 1.1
